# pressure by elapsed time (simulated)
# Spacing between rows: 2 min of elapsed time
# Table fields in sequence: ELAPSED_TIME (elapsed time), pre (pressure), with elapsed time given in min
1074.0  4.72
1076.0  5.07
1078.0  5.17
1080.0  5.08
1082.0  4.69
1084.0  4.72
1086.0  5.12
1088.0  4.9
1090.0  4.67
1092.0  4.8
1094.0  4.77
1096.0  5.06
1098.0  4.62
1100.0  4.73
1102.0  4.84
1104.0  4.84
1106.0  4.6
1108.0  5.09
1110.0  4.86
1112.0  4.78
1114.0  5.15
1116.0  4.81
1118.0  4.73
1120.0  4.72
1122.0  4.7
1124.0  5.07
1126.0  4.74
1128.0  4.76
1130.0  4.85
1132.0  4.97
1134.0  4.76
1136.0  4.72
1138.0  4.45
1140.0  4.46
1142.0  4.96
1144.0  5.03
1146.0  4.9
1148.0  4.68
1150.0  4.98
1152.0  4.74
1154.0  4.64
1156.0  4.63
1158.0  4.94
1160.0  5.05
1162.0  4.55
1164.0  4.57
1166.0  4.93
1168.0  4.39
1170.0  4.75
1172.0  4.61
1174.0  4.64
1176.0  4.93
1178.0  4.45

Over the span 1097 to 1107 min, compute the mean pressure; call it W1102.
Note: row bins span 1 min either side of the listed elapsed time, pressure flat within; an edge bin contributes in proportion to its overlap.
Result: 4.73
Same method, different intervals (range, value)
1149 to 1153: 4.86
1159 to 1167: 4.78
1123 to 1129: 4.86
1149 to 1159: 4.79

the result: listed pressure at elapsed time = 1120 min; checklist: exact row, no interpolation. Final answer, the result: 4.72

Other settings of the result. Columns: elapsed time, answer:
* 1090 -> 4.67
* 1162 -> 4.55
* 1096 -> 5.06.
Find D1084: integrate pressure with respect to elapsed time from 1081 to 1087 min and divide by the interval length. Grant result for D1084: 4.84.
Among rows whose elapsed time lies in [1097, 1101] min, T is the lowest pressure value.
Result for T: 4.62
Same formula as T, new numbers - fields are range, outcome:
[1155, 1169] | 4.39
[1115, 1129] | 4.7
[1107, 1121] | 4.72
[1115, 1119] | 4.73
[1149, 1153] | 4.74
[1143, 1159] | 4.63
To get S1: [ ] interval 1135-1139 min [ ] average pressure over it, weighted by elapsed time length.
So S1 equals 4.58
